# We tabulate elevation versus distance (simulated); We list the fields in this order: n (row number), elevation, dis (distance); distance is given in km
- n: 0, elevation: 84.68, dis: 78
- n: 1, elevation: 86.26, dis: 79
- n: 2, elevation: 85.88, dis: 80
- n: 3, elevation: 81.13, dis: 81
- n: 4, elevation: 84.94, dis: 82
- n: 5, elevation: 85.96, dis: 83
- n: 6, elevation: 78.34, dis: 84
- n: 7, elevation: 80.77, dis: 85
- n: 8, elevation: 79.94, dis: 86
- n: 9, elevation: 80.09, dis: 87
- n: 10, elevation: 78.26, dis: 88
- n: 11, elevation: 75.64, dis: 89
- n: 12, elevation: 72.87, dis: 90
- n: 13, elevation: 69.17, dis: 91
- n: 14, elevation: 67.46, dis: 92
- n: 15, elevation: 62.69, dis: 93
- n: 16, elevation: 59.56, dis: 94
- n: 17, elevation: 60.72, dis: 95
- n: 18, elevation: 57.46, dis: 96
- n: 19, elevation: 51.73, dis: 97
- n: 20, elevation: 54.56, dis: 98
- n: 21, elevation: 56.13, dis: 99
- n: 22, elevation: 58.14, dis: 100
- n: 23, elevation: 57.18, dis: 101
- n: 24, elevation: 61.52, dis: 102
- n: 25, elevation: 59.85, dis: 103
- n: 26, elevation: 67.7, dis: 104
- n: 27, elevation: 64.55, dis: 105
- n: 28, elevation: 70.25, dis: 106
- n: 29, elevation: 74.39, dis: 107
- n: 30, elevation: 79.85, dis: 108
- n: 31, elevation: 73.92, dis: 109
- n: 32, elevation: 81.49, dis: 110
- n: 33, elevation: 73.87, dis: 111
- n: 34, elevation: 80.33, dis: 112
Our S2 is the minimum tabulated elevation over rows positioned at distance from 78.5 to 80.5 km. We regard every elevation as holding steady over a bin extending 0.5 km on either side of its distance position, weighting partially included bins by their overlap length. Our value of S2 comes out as 85.88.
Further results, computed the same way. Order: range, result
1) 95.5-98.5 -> 51.73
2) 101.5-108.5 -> 59.85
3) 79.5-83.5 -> 81.13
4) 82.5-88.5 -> 78.26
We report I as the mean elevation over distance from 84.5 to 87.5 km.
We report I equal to 80.3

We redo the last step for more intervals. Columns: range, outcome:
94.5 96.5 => 59.1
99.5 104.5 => 60.9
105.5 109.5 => 74.6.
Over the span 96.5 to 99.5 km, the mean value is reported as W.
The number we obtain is 54.1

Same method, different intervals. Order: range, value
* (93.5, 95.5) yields 60.1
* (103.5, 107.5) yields 69.2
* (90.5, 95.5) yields 63.9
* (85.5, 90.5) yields 77.4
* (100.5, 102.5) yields 59.4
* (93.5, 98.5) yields 56.8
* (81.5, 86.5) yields 82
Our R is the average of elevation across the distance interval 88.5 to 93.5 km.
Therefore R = 69.6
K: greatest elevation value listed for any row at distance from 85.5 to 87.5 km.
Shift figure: 80.09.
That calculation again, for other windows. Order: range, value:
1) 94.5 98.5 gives 60.72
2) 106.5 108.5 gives 79.85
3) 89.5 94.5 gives 72.87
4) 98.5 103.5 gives 61.52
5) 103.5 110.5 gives 81.49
